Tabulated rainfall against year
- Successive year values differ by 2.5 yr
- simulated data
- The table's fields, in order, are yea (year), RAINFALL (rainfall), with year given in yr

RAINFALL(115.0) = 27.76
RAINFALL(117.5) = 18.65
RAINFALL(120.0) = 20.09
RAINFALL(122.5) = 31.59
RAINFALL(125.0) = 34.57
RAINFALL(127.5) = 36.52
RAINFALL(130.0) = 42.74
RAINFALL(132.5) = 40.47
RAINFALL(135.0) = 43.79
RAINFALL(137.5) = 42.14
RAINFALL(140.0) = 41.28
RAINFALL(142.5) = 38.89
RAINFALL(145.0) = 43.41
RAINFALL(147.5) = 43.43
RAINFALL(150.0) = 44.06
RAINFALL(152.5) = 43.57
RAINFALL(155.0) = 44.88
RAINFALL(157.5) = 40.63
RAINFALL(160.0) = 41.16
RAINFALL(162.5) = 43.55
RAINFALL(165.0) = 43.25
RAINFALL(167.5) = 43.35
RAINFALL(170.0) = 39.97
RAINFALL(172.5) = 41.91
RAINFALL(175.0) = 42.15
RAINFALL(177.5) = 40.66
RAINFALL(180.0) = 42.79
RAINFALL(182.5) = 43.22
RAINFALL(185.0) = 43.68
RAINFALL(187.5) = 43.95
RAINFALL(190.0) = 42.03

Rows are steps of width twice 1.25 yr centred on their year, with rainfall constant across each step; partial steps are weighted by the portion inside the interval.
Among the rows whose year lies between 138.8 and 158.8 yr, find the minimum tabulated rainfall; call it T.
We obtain 38.89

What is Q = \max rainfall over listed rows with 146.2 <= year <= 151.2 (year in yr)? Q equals 44.06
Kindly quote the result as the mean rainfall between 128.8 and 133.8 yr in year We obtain 41.6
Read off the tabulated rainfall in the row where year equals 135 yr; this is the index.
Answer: 43.79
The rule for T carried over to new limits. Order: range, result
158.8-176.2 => 39.97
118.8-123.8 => 20.09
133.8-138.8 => 42.14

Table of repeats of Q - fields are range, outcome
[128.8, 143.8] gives 43.79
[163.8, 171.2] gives 43.35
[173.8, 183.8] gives 43.22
